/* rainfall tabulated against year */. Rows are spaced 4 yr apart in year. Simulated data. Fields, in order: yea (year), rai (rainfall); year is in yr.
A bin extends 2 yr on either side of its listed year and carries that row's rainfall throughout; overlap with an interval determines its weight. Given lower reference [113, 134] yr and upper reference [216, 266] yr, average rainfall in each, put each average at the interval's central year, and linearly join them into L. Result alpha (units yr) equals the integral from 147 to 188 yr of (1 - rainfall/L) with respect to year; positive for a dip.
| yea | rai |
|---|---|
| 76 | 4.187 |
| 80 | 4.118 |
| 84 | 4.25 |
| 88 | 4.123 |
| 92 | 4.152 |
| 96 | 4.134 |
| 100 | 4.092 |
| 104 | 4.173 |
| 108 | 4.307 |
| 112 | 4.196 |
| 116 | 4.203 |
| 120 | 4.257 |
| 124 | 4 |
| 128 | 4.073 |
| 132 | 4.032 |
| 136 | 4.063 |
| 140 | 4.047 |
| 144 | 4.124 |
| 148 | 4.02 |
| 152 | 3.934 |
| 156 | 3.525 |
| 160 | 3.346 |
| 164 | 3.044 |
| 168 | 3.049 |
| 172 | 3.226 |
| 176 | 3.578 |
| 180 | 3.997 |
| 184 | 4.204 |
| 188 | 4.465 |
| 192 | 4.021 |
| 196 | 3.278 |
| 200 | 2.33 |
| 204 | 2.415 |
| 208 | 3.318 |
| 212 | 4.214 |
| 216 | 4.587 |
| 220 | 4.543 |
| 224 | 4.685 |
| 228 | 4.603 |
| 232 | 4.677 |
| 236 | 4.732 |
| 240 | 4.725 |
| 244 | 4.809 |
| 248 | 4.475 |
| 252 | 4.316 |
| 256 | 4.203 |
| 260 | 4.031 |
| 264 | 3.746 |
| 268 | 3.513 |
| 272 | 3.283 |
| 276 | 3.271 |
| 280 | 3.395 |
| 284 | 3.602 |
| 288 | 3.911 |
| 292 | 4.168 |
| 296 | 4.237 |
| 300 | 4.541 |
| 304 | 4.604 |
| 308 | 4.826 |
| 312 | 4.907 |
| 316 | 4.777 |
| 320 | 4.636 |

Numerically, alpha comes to 6.0 yr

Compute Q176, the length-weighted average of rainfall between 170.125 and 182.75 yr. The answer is 3.64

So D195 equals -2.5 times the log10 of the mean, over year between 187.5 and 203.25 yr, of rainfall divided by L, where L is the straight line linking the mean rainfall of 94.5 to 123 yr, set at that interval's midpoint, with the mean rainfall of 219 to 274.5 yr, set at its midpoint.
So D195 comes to 0.26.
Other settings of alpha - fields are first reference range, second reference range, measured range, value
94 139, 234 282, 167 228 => 4.7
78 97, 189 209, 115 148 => -3.0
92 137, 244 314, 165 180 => 2.8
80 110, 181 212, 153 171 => 2.2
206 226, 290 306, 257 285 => 5.0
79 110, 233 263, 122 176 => 6.9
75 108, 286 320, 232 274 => 2.0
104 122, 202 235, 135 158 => 1.4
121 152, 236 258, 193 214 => 5.7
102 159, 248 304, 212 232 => -3.1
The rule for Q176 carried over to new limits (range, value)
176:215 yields 3.61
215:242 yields 4.65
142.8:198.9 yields 3.67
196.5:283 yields 3.98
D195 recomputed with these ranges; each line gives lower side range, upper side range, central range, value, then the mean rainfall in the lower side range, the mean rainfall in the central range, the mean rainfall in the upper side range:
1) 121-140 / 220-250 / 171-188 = 0.13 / 4.05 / 3.87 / 4.66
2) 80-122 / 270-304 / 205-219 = 0.01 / 4.19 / 3.96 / 3.85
